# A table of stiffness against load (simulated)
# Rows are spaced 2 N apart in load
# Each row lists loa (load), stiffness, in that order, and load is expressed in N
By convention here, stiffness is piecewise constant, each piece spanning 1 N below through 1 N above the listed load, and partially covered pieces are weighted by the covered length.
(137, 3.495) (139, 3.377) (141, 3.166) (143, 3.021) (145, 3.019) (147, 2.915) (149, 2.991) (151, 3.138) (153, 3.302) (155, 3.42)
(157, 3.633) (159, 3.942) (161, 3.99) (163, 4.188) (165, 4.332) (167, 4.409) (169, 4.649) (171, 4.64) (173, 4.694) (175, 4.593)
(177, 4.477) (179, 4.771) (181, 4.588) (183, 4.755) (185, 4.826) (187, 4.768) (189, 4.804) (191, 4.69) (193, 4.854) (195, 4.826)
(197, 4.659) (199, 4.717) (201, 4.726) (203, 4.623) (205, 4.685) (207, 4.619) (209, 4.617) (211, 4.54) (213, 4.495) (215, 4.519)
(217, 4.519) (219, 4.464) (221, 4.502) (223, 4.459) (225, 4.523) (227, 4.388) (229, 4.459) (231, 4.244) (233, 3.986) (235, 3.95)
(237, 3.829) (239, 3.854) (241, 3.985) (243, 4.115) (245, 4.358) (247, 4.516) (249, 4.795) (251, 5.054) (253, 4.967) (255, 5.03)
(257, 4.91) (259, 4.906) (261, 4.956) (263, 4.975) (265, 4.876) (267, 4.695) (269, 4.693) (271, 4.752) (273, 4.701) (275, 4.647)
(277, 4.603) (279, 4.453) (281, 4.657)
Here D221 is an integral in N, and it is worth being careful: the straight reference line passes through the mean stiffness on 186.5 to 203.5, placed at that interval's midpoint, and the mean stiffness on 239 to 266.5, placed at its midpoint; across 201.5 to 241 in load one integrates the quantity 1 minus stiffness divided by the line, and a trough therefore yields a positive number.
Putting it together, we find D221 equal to 2.9 N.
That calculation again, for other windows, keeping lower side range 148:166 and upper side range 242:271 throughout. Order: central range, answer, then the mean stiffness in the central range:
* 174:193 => -3.59 N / 4.71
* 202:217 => -1.18 N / 4.58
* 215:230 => -0.29 N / 4.48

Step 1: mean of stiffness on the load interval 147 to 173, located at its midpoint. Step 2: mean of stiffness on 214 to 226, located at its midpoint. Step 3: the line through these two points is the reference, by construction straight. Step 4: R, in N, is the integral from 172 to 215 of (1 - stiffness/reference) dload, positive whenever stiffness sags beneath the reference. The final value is -4.7 N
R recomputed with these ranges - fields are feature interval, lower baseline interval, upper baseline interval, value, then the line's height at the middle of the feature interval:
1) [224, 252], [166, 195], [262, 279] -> 2.5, 4.71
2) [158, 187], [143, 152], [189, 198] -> -4.0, 3.97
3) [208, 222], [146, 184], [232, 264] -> -0.6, 4.34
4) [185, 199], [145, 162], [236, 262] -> -3.3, 3.86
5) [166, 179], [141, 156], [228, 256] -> -4.4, 3.44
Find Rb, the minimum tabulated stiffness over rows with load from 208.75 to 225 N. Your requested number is 4.459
